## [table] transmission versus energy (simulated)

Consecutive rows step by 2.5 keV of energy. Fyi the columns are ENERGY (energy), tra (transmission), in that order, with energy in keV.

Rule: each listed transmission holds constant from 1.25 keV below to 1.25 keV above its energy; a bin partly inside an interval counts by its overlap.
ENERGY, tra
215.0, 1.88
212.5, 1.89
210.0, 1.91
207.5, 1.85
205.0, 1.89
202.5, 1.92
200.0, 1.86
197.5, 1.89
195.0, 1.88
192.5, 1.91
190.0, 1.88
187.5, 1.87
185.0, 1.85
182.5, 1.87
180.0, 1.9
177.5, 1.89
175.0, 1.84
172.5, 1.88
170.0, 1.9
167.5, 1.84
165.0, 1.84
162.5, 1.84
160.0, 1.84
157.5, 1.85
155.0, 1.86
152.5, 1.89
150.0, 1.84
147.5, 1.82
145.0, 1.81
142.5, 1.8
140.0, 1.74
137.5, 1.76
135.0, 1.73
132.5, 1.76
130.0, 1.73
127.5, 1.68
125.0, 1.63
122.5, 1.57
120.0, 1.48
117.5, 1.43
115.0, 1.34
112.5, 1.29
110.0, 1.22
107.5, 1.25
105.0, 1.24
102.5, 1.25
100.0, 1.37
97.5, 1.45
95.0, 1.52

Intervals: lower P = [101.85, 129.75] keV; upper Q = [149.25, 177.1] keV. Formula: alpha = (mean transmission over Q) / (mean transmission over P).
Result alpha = 1.3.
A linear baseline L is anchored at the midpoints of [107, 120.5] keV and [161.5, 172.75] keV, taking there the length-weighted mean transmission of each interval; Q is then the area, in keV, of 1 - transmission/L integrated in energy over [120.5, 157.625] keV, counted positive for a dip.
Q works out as -4.1 keV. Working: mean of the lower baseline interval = 1.33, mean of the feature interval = 1.76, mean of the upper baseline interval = 1.86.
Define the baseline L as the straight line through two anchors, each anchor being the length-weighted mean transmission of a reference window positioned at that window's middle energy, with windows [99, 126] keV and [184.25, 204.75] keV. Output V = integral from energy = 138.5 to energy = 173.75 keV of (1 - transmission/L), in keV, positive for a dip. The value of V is -4.3 keV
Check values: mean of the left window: 1.37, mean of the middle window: 1.84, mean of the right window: 1.88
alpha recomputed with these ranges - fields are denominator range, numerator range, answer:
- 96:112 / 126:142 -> 1.33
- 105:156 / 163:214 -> 1.16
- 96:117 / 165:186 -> 1.43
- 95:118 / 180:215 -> 1.42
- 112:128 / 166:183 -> 1.26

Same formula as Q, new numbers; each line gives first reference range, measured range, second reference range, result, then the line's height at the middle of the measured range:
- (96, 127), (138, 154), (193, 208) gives -2.4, 1.58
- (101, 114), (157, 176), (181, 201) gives -1.8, 1.69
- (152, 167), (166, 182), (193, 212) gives -0.1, 1.86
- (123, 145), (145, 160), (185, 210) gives -0.6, 1.77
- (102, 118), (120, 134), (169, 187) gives -2.2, 1.43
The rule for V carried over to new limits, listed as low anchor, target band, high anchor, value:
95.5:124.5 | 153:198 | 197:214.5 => -3.90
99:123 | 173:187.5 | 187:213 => -0.87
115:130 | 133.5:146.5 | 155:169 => -0.66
